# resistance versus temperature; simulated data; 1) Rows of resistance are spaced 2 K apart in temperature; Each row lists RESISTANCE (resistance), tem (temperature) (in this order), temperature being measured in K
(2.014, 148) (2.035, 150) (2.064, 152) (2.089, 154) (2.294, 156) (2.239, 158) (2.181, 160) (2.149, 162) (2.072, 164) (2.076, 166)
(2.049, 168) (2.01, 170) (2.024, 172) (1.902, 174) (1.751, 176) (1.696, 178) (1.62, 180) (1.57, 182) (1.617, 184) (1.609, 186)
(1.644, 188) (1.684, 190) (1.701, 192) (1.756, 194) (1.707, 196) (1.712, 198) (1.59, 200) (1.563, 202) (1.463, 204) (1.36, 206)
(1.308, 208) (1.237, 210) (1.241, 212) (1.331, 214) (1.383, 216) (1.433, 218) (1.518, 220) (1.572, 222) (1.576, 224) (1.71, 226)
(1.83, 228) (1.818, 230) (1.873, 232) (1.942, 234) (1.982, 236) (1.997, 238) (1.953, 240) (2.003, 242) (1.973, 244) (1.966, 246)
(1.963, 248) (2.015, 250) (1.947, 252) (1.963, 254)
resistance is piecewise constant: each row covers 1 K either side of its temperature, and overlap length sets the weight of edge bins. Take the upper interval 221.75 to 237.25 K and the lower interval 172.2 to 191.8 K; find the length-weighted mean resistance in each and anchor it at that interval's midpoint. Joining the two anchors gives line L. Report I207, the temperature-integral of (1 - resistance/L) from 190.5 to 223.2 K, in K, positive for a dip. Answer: 4.7 K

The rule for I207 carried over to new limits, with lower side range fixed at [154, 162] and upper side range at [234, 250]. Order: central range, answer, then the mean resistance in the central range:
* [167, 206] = 7.7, 1.71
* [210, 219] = 3.1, 1.33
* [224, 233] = 1.0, 1.78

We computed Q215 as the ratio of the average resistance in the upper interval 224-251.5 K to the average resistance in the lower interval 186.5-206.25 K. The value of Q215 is 1.2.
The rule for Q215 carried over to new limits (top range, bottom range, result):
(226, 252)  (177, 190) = 1.19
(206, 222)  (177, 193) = 0.83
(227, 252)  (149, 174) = 0.93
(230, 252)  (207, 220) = 1.47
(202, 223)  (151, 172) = 0.66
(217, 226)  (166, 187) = 0.86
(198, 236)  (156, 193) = 0.83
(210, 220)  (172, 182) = 0.77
